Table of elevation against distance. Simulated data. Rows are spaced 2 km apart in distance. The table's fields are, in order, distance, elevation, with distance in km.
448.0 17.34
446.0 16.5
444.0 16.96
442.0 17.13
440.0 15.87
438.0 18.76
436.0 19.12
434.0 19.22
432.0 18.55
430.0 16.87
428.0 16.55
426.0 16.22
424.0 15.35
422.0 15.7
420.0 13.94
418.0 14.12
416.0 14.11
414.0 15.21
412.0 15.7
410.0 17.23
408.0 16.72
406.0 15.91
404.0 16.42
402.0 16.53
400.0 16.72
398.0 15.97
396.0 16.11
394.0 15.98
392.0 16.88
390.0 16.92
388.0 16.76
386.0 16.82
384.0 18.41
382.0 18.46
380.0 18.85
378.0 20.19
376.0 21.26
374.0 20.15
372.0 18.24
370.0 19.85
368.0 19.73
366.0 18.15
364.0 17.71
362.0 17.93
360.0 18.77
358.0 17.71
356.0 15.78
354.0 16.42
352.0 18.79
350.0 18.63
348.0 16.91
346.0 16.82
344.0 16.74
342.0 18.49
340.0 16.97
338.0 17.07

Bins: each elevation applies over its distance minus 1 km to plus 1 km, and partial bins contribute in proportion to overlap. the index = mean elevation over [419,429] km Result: 15.6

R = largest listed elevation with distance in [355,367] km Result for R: 18.77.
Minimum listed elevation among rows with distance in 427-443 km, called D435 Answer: 15.87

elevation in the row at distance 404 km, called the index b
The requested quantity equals 16.42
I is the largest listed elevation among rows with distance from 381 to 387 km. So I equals 18.46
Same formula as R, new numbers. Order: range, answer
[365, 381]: 21.26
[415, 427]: 16.22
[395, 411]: 17.23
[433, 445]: 19.22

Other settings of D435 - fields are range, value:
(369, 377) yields 18.24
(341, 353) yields 16.74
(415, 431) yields 13.94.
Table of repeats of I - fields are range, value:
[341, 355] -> 18.79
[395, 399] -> 16.11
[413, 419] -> 15.21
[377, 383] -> 20.19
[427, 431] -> 16.87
